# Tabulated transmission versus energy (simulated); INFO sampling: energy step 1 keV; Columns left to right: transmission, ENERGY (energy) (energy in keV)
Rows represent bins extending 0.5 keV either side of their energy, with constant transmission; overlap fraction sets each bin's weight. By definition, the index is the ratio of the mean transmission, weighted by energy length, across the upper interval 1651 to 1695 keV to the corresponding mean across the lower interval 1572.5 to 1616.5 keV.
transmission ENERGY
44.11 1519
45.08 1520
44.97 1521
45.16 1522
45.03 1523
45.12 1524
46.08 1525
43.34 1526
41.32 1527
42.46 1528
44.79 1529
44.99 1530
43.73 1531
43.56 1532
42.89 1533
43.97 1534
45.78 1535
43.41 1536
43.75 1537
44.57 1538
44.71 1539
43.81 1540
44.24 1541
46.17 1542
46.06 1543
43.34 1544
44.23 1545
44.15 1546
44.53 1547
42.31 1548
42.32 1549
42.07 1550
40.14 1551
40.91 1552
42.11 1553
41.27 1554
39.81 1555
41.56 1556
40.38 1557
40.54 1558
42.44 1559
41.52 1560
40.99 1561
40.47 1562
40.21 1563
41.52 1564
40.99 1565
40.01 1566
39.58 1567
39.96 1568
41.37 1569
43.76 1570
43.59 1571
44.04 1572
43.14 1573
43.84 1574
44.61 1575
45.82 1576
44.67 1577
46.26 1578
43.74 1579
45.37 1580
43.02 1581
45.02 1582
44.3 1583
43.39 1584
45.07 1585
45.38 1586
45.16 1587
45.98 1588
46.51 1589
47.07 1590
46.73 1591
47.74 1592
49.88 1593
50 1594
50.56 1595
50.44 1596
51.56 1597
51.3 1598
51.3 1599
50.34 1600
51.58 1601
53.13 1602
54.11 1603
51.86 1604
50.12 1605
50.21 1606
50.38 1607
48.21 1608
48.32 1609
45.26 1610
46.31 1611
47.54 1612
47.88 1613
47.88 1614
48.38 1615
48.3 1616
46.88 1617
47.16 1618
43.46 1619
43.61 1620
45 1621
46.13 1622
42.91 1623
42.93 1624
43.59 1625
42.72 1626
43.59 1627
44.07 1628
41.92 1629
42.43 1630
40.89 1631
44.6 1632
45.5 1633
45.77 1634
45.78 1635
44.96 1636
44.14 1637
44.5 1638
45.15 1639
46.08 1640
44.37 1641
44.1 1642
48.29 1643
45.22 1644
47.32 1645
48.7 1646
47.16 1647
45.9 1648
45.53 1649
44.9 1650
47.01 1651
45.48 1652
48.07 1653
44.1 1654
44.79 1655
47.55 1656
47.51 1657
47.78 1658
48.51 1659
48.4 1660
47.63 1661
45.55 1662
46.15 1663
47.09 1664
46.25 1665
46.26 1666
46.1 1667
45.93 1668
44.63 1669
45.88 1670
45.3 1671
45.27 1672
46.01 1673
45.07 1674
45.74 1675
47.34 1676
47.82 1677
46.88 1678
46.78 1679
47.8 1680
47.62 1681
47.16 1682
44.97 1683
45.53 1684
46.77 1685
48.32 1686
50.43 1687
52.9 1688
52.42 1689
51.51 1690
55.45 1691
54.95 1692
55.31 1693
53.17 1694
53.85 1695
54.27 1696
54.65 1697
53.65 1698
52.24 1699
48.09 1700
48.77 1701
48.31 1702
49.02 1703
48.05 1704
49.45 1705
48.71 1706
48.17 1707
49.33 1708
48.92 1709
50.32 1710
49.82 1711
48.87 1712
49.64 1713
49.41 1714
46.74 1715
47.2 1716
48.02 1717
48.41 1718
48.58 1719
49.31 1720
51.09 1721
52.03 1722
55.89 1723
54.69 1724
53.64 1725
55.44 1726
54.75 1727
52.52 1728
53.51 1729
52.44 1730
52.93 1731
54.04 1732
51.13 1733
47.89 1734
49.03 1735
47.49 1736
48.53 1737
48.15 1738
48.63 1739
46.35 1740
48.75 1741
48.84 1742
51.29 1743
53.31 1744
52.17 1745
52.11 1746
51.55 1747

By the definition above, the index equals 1.00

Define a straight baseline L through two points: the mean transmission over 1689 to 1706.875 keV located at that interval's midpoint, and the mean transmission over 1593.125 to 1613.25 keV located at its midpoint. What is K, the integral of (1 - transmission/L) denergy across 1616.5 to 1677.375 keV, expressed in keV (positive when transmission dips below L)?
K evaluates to 6.3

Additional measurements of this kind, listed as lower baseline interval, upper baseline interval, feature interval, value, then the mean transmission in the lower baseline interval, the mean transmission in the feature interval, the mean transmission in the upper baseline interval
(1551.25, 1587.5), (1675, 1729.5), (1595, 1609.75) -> -2.08 keV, 42.6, 50.8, 50.3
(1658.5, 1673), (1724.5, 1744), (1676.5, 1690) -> -0.21 keV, 46.3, 48.2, 50.9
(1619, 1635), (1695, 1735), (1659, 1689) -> 0.37 keV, 43.8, 46.9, 50.8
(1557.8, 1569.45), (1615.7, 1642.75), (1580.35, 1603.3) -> -3.12 keV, 40.8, 48.2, 44.5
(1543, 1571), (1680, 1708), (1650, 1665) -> 0.42 keV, 41.7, 46.7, 50.4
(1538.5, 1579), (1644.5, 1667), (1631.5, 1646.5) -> 0.12 keV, 42.6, 45.6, 46.7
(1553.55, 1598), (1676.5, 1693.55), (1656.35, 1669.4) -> 0.46 keV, 44.2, 46.8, 49.6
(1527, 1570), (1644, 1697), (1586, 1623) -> -2.79 keV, 42.6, 48.4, 47.9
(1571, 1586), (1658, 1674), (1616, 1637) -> 0.55 keV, 44.5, 44.3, 46.3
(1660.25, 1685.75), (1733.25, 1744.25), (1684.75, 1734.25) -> -3.52 keV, 46.3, 51.1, 48.9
